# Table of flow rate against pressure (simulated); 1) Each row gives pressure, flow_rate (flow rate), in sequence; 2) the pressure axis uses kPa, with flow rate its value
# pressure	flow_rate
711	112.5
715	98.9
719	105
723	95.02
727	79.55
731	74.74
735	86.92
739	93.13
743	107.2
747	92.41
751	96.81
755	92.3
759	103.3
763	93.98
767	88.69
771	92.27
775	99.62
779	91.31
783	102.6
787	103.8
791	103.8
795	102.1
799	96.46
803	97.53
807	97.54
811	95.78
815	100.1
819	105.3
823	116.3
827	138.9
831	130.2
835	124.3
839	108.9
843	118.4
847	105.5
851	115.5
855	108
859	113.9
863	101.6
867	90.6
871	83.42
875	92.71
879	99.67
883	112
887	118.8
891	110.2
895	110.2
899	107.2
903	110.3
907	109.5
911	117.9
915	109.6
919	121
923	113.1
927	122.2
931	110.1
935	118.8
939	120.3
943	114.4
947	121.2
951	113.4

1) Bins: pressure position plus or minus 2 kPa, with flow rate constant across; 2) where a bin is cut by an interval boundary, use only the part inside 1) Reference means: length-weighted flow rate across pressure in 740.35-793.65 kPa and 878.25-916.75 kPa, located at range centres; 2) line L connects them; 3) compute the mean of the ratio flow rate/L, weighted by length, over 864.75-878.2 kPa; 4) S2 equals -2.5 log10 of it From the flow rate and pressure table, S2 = 0.20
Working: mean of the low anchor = 97.5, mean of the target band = 90.1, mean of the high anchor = 111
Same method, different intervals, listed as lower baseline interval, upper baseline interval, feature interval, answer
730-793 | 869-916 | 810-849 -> -0.136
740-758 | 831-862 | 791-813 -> 0.085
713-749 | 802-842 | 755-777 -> 0.052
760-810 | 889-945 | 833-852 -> -0.097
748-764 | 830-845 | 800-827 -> 0.085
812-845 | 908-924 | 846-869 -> 0.104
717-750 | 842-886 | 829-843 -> -0.192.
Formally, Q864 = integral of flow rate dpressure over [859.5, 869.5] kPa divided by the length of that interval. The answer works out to 98.1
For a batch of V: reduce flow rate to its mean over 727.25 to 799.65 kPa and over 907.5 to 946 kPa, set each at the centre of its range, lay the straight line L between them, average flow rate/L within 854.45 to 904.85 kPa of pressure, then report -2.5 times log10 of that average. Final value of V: 0.06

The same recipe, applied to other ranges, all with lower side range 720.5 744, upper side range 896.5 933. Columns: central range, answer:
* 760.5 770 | 0.02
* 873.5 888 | 0.04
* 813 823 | -0.05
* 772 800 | -0.04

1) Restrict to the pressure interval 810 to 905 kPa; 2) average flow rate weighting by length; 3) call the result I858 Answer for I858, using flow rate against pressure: 109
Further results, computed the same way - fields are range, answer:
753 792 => 97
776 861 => 108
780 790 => 102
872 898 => 106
